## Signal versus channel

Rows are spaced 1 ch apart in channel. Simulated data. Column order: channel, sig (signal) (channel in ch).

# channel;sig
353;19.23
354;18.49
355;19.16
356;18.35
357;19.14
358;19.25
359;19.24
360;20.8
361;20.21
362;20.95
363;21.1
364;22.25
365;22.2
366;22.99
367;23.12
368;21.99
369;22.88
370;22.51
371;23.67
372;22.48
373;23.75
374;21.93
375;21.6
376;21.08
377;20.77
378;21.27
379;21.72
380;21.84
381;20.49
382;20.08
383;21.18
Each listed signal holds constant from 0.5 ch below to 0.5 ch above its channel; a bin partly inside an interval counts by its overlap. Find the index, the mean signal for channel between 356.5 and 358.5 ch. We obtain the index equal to 19.2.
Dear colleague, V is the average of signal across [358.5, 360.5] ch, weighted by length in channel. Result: 20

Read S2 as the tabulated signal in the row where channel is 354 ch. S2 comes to 18.49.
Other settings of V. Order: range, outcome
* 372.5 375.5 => 22.4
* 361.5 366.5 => 21.9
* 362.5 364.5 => 21.7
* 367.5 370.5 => 22.5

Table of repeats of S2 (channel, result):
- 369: 22.88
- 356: 18.35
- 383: 21.18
